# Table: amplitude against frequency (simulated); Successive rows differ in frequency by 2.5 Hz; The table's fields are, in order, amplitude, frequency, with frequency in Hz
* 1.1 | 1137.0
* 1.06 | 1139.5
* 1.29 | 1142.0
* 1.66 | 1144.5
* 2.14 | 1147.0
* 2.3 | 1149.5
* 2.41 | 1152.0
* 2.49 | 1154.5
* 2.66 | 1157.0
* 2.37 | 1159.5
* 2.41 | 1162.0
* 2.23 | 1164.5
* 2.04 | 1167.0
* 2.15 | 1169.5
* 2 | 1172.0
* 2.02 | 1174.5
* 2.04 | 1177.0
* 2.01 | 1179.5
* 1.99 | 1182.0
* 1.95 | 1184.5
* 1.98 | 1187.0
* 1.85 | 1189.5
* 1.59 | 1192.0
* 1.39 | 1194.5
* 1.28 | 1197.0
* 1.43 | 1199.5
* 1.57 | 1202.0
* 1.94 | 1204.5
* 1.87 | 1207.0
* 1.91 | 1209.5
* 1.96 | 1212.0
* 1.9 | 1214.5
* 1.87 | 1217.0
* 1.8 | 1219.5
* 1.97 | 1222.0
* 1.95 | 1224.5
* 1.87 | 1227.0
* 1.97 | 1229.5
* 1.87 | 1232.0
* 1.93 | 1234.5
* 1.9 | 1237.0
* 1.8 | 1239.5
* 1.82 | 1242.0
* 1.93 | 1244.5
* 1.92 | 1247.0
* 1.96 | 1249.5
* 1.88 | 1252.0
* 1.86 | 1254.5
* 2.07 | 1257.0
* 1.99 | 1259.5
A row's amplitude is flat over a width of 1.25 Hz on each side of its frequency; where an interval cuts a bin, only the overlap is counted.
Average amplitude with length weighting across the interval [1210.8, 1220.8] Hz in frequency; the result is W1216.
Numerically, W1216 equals 1.88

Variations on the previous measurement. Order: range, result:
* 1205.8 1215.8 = 1.91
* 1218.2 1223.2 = 1.88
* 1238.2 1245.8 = 1.85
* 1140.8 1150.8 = 1.85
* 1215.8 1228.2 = 1.89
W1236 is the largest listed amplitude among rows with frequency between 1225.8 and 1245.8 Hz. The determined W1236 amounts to 1.97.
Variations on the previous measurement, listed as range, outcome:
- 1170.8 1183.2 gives 2.04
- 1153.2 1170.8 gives 2.66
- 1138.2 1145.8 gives 1.66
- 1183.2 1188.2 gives 1.98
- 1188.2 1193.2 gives 1.85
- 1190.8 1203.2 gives 1.59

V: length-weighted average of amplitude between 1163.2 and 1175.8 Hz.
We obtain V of 2.09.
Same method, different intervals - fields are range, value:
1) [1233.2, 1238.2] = 1.91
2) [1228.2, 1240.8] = 1.89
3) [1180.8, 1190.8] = 1.94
